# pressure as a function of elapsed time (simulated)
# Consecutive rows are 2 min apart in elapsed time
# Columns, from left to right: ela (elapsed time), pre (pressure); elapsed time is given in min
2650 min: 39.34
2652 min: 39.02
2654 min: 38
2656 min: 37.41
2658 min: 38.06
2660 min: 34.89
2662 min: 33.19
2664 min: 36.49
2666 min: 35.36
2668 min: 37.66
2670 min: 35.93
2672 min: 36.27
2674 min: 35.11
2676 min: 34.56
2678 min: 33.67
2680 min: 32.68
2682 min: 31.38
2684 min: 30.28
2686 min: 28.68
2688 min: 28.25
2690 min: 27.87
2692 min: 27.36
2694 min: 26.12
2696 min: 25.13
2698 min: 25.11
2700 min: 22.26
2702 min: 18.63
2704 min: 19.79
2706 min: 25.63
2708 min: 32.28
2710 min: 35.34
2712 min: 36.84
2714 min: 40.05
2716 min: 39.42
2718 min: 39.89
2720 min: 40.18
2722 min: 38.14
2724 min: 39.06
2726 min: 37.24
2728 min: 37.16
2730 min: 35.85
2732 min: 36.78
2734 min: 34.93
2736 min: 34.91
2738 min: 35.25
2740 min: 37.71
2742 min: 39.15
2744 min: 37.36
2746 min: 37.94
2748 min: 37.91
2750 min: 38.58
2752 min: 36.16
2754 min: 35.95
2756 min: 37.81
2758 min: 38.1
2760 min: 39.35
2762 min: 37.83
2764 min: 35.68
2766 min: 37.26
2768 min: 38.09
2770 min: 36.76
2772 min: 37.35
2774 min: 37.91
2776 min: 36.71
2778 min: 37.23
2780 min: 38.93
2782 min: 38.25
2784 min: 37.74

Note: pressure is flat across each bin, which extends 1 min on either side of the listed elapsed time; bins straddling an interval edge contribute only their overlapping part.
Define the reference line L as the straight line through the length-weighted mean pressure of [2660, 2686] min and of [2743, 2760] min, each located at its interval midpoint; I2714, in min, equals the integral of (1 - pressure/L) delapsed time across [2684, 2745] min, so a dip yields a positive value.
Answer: 5.7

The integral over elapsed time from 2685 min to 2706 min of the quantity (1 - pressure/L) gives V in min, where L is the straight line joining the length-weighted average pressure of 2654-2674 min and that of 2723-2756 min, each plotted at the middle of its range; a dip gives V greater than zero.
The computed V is 6.7 min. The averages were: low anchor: 36.2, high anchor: 37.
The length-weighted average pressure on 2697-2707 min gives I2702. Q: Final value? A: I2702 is 22.3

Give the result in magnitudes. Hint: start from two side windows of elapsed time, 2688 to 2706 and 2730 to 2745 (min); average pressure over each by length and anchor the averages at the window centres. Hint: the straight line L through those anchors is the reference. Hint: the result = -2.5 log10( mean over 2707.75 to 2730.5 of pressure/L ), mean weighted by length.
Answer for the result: -0.22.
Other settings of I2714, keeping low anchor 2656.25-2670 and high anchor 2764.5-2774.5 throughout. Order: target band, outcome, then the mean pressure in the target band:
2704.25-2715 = 1.1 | 33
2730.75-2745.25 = 0.1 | 36.6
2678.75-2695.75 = 3.4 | 29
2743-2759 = -0.1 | 37.5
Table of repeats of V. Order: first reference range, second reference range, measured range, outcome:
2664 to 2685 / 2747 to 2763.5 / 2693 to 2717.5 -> 4.52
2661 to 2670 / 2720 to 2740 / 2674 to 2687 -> 1.39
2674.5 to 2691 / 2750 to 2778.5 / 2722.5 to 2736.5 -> -0.82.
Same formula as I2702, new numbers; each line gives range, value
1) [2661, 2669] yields 35.7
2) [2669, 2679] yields 35.1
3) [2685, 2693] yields 28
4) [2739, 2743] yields 38.4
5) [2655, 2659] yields 37.7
